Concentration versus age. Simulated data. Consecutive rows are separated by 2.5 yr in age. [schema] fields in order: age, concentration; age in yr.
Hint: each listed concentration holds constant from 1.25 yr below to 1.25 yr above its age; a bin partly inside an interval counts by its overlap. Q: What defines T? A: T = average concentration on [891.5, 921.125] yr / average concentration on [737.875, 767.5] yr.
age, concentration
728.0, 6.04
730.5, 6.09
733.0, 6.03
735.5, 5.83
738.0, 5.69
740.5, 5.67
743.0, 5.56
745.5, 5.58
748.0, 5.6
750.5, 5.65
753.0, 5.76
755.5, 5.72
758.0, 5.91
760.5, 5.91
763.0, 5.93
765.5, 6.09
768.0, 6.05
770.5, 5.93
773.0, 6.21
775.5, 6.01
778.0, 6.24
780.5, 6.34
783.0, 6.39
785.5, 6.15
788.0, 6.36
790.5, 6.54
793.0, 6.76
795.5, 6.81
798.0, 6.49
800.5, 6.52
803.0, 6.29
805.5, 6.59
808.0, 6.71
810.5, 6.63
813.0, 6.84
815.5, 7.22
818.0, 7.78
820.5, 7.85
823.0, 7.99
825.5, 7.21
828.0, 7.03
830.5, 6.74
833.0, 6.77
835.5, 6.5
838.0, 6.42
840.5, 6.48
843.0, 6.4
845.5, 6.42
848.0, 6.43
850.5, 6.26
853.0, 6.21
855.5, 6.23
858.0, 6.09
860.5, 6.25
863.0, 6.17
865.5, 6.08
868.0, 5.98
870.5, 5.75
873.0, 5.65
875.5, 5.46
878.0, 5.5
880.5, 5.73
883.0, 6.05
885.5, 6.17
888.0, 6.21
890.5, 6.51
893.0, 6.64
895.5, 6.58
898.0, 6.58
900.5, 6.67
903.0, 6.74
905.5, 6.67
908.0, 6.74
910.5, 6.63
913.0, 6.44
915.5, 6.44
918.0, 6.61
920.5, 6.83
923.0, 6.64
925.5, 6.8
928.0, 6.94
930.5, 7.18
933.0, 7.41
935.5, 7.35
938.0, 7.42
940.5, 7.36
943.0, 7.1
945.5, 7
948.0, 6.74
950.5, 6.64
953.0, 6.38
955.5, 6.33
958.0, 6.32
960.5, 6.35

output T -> 1.15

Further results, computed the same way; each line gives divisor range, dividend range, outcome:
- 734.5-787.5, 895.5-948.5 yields 1.16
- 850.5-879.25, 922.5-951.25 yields 1.19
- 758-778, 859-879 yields 0.97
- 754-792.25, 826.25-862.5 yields 1.05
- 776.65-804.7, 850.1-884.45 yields 0.92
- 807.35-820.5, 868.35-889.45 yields 0.82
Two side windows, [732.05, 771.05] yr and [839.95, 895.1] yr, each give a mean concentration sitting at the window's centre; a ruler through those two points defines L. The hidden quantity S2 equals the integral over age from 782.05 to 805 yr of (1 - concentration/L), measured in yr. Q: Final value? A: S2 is -2.2 yr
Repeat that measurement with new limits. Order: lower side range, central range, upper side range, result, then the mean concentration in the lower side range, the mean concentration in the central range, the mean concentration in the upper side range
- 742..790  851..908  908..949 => 3.9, 5.98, 6.19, 6.93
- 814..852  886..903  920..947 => 1.2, 6.9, 6.53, 7.1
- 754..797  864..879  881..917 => 1.6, 6.2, 5.75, 6.49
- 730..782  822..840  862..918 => -2.4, 5.89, 6.92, 6.25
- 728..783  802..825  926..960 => -3.3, 5.91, 7.11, 6.92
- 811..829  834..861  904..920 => 3.1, 7.39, 6.34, 6.6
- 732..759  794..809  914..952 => -1.2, 5.72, 6.57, 6.96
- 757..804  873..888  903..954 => 1.9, 6.26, 5.81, 6.87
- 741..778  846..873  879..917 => 0.7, 5.86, 6.13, 6.45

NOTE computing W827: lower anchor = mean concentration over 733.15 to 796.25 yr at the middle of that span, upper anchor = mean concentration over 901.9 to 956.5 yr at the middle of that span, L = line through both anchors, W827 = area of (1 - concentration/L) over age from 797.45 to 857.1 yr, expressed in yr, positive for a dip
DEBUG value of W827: -4.0 yr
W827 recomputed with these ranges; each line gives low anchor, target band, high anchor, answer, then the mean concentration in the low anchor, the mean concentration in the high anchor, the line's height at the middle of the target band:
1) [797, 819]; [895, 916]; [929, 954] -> 1.1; 6.78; 7.06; 6.99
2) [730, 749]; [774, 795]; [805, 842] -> 0.2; 5.75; 6.99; 6.41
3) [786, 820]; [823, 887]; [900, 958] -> 4.7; 6.75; 6.82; 6.78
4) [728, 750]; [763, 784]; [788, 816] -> 0.4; 5.77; 6.64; 6.25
